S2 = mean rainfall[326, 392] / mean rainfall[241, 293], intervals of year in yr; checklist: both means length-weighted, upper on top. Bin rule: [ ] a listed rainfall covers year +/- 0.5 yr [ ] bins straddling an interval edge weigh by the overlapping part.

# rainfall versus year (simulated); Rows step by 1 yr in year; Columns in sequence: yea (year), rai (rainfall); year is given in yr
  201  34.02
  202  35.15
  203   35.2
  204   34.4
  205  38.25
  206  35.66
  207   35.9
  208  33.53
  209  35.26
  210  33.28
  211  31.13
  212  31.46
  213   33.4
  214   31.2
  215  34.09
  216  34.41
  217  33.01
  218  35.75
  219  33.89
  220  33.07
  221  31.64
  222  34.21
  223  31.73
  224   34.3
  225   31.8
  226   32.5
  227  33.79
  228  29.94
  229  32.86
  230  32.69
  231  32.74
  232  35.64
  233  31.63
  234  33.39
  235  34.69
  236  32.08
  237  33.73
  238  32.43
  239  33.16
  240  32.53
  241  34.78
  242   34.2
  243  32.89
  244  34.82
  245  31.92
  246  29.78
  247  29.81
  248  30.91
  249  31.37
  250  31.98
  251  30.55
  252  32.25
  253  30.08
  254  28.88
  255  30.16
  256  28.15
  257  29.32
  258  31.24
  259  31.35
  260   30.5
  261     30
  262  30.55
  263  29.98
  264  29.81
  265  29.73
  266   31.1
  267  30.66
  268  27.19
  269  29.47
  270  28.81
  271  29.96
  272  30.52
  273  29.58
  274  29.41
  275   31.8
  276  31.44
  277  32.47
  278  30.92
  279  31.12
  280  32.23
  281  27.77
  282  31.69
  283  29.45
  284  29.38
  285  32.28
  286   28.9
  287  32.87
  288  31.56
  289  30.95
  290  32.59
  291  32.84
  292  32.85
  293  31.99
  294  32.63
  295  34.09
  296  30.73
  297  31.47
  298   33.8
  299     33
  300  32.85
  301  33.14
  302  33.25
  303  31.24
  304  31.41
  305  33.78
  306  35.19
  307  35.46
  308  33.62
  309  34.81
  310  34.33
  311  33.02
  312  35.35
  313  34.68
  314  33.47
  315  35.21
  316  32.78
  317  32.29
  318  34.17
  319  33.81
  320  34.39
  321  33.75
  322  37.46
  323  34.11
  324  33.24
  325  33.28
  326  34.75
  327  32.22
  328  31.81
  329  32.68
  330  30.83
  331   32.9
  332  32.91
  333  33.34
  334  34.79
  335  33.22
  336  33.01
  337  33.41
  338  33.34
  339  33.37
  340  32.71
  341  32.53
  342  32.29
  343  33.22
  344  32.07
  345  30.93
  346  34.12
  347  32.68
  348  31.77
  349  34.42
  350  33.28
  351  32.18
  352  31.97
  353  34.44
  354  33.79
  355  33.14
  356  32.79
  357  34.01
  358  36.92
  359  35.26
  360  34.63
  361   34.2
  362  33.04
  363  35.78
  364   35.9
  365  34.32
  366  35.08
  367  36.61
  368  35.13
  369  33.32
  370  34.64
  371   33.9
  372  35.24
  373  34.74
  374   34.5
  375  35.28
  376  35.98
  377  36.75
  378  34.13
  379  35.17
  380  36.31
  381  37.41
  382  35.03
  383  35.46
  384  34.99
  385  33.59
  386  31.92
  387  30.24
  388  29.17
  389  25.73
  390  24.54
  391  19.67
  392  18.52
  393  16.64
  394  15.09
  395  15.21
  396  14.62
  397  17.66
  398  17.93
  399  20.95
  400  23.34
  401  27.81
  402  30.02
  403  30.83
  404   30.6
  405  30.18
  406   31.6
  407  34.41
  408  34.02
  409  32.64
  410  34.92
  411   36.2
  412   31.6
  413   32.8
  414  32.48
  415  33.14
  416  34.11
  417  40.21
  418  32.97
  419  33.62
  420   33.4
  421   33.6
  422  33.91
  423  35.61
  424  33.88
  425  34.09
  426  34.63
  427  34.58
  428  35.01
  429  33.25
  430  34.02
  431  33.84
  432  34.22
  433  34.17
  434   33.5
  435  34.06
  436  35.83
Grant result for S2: 1.1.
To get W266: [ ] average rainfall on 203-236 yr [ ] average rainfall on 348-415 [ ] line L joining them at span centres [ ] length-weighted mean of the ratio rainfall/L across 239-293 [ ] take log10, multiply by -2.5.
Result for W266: 0.06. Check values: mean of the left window 33.5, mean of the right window 31.2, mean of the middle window 30.9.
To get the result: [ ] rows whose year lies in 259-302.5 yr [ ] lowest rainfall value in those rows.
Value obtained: 27.19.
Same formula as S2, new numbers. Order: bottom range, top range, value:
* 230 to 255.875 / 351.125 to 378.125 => 1.08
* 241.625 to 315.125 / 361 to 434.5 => 1.00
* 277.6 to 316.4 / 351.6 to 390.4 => 1.05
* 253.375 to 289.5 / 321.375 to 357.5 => 1.09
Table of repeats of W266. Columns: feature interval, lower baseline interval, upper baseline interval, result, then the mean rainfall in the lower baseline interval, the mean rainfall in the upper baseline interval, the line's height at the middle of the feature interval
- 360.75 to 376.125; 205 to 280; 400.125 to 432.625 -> -0.06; 32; 33.3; 32.9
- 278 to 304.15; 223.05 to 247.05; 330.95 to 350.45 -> 0.04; 32.9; 33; 32.9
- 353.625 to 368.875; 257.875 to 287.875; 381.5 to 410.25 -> -0.24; 30.4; 26.7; 27.8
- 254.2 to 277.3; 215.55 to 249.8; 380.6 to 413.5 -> 0.06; 32.9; 27.7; 31.8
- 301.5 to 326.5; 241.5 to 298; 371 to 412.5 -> -0.12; 30.9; 29.3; 30.4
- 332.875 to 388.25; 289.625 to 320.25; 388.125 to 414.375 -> -0.17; 33.4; 26.2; 29.2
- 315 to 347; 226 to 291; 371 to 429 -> -0.08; 31.3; 30.7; 31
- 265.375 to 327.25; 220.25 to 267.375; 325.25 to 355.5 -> 0.00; 31.8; 32.9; 32.4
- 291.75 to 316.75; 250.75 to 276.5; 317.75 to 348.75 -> -0.05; 30.1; 33.2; 31.9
